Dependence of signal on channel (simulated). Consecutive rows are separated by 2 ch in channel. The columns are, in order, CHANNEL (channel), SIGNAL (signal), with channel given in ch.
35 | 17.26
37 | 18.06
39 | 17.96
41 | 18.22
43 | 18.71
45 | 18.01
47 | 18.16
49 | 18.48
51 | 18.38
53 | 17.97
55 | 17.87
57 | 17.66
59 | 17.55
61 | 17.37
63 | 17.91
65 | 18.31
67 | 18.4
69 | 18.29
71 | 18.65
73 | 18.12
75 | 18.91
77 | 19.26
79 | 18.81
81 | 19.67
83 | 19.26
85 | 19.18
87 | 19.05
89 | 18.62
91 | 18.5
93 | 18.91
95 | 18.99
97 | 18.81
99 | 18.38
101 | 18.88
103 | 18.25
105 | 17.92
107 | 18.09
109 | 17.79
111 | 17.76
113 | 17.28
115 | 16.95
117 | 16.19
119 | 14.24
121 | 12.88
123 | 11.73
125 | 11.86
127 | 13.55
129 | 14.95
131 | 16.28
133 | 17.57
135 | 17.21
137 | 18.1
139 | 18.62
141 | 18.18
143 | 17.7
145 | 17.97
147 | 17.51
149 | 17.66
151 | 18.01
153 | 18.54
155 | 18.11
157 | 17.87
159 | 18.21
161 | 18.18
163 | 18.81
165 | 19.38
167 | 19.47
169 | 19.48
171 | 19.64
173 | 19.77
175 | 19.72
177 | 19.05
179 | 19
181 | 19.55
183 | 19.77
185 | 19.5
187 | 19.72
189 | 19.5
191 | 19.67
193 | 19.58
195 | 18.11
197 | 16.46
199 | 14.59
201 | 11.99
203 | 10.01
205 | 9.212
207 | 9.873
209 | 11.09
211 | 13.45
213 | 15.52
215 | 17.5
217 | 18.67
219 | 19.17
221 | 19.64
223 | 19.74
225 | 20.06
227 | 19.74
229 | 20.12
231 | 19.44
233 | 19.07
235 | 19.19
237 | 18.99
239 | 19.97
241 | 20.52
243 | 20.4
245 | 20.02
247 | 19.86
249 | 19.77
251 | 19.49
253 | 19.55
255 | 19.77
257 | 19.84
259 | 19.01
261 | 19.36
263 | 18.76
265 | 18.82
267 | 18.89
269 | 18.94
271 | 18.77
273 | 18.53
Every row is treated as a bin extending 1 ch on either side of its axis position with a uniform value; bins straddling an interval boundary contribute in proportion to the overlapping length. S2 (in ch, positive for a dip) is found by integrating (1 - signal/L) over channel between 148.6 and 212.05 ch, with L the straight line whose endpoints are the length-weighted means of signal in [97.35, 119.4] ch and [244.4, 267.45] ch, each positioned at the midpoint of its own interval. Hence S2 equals 4.01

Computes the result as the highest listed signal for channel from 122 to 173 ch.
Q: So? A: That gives 19.77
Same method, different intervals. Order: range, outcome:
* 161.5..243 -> 20.52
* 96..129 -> 18.88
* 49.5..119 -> 19.67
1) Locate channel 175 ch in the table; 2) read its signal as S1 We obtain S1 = 19.72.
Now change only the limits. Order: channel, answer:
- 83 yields 19.26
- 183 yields 19.77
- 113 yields 17.28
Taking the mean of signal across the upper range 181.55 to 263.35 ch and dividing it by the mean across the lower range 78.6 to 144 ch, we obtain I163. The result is 1.0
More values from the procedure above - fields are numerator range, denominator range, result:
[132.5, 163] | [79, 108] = 0.96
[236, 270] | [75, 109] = 1.04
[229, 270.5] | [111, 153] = 1.19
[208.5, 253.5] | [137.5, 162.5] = 1.04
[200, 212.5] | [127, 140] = 0.66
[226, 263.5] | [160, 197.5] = 1.02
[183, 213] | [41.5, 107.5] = 0.83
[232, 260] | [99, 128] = 1.23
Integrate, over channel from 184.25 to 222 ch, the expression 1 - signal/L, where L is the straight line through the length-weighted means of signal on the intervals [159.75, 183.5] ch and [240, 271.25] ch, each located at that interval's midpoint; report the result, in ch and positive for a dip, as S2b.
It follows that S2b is 6.7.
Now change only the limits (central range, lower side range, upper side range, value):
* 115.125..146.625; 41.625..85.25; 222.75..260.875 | 5.05 ch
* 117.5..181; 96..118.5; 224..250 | 3.53 ch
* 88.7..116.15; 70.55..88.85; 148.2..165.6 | 0.85 ch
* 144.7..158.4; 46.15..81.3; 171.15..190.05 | 0.89 ch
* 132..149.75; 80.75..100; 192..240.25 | 0.19 ch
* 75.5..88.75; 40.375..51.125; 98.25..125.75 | -1.49 ch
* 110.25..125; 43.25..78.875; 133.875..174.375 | 2.68 ch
